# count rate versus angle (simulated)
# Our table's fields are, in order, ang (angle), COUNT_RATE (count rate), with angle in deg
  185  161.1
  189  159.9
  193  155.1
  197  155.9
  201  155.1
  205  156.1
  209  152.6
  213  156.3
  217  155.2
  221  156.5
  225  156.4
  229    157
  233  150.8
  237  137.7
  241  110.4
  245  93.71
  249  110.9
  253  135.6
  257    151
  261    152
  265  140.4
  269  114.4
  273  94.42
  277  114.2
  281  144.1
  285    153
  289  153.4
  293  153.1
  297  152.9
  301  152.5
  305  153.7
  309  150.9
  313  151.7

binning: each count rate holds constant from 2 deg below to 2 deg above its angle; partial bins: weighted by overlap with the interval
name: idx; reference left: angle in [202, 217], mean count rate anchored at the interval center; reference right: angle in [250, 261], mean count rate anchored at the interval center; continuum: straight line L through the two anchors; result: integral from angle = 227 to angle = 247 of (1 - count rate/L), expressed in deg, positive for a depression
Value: 2.4 deg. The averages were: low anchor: 155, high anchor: 142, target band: 130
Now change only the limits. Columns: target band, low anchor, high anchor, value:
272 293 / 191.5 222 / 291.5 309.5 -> 2.4 deg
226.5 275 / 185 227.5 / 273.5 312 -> 6.9 deg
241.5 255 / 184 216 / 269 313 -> 3.2 deg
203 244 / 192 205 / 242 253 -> -4.9 deg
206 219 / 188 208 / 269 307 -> -0.1 deg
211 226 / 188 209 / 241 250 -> -2.6 deg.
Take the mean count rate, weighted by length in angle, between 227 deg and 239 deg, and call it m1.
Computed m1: 148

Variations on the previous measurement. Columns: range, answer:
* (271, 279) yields 104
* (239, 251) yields 105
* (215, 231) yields 156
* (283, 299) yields 153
